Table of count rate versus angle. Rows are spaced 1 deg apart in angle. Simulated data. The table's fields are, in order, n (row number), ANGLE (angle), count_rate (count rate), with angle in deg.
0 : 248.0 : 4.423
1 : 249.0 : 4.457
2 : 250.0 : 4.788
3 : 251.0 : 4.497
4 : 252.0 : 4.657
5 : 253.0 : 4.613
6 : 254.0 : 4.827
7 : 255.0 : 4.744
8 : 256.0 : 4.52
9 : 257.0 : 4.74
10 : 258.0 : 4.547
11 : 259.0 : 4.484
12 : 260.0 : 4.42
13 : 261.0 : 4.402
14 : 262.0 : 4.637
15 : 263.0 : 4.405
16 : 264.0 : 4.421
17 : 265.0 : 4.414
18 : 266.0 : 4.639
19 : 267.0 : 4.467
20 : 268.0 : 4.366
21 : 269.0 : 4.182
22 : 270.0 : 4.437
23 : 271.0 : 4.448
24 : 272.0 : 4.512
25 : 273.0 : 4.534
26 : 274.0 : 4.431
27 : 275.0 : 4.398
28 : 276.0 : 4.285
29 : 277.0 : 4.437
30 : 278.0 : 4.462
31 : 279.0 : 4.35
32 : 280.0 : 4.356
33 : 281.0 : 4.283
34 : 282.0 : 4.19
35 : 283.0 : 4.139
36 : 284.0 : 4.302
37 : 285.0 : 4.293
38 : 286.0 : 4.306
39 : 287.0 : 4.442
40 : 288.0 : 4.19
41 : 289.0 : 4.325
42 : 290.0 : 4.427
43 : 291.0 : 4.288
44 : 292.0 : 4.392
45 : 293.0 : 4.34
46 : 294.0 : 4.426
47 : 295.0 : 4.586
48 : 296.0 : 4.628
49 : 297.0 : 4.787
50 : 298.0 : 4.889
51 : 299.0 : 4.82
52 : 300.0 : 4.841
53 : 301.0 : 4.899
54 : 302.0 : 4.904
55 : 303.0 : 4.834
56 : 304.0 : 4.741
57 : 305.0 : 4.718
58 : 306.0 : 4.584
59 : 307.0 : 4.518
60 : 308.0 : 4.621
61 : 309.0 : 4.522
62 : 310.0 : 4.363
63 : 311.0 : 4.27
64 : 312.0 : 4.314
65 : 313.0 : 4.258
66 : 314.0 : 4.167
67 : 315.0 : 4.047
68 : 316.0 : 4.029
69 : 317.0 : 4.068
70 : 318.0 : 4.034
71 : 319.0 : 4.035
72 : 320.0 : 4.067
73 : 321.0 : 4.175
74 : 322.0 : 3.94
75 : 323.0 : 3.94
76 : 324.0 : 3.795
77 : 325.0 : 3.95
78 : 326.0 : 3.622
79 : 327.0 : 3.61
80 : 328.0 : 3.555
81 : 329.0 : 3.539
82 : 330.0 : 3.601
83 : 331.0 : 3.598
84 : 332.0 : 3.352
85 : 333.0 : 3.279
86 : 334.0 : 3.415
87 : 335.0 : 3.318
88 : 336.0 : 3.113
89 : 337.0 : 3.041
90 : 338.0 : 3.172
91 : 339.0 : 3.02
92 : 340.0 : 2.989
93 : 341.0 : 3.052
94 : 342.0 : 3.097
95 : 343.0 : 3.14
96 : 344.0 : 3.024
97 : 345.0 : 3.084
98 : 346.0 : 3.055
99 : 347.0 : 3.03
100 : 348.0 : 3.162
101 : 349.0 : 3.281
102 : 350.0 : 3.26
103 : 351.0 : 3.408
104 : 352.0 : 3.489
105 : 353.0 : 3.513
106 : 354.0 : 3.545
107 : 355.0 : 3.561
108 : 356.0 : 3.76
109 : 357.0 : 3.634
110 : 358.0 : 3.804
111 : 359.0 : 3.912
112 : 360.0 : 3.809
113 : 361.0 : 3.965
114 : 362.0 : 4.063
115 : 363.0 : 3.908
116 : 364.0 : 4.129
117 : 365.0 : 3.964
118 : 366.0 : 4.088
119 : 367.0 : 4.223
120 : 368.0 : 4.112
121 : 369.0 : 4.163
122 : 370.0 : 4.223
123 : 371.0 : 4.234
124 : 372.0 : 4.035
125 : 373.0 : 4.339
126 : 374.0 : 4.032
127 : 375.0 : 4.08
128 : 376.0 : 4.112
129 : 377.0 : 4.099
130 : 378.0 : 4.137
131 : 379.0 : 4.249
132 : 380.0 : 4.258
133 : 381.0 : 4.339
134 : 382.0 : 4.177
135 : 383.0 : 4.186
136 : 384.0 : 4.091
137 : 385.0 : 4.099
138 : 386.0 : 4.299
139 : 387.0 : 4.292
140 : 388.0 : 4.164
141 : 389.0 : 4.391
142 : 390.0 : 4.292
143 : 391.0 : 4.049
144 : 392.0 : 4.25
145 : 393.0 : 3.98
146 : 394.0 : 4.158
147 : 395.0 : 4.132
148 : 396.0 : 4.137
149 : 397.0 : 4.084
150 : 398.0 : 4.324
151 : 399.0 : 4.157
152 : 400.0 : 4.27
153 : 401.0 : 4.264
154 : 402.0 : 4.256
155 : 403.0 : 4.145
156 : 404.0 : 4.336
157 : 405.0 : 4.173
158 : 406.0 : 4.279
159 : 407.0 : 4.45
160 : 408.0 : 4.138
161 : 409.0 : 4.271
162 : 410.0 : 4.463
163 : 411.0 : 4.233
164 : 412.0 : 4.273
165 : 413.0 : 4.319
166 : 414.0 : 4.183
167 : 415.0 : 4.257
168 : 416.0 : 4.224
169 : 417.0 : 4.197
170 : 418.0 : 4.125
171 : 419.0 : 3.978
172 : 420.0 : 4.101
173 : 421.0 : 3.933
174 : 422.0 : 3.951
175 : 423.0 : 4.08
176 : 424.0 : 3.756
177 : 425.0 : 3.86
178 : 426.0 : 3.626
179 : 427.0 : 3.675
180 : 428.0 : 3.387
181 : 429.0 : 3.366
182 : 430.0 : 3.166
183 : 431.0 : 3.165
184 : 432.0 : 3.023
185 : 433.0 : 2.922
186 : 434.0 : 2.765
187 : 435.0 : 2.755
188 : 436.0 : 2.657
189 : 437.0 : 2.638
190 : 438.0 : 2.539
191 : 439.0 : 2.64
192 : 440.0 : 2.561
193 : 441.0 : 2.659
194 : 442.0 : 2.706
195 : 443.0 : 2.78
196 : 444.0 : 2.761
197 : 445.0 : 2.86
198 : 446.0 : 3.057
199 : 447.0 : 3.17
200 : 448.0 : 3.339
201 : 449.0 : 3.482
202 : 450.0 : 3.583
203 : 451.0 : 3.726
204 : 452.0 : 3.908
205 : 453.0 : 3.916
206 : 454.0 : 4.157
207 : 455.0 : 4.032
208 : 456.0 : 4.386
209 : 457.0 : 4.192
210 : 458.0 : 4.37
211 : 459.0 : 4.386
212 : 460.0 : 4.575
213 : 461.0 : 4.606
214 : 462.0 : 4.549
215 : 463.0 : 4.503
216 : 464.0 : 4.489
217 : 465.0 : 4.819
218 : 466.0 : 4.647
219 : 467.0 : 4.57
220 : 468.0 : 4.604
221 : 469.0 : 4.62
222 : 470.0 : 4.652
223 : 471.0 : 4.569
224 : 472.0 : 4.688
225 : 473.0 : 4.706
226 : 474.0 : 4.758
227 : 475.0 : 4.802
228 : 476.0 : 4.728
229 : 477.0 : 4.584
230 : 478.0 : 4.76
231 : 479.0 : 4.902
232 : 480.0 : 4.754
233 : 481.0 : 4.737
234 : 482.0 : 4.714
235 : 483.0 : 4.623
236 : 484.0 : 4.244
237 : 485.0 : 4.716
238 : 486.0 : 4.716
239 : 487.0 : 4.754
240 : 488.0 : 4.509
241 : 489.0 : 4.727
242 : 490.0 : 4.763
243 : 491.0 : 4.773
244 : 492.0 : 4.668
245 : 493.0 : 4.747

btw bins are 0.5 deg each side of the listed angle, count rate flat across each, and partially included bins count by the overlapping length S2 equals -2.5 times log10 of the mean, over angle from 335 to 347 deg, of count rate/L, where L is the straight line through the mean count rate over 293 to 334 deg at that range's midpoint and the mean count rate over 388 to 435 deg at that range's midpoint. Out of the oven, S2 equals 0.32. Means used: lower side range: 4.21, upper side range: 3.98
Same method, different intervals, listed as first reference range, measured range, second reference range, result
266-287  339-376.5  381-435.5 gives 0.128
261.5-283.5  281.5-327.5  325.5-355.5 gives -0.122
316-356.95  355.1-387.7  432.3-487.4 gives -0.130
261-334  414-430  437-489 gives 0.072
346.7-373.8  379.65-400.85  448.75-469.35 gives -0.064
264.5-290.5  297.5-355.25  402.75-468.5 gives 0.103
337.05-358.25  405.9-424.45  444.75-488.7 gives -0.075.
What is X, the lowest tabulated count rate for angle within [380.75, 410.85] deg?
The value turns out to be 3.98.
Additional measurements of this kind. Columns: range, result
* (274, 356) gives 2.989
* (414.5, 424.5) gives 3.756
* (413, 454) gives 2.539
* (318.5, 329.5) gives 3.539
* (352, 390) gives 3.489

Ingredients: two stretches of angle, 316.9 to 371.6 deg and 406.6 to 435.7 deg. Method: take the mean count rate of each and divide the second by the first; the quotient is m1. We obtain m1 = 1.05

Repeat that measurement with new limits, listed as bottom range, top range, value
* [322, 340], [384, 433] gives 1.17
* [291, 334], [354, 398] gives 0.97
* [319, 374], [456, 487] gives 1.28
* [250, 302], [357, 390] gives 0.92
